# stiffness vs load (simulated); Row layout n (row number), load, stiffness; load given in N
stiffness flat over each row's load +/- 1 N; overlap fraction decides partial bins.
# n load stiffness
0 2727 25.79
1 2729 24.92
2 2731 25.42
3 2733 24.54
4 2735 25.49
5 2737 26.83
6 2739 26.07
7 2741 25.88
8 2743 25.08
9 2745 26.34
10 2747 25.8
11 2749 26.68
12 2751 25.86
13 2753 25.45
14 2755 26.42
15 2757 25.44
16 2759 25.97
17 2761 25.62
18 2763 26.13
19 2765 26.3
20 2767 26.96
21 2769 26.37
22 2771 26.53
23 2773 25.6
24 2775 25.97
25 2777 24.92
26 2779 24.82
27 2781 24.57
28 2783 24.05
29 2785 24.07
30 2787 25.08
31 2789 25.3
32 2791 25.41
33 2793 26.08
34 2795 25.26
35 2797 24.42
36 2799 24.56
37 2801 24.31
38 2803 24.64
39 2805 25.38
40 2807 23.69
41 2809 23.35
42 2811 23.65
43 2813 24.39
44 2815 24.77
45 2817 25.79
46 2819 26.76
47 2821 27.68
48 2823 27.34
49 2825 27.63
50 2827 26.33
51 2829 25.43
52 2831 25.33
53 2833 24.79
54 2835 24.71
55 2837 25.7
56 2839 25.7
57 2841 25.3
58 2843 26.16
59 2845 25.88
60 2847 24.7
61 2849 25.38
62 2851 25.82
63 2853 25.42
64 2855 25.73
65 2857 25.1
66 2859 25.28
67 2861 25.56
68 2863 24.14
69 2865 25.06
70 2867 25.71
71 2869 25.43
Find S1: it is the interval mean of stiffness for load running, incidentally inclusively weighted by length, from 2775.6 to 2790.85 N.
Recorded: 24.8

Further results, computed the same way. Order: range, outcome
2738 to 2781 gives 25.9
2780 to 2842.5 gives 25.2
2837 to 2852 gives 25.6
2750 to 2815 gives 25.2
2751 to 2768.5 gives 26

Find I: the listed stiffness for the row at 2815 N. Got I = 24.77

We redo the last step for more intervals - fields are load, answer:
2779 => 24.82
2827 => 26.33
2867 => 25.71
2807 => 23.69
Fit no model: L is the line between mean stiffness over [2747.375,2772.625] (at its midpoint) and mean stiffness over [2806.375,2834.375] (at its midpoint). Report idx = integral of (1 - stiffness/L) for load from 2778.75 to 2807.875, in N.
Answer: 1.13 N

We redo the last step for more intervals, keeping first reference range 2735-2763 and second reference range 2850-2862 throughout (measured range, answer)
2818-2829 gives -0.6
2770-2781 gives 0.2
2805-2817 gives 0.7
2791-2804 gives 0.4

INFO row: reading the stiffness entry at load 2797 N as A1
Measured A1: 24.42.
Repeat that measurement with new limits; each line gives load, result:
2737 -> 26.83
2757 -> 25.44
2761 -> 25.62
